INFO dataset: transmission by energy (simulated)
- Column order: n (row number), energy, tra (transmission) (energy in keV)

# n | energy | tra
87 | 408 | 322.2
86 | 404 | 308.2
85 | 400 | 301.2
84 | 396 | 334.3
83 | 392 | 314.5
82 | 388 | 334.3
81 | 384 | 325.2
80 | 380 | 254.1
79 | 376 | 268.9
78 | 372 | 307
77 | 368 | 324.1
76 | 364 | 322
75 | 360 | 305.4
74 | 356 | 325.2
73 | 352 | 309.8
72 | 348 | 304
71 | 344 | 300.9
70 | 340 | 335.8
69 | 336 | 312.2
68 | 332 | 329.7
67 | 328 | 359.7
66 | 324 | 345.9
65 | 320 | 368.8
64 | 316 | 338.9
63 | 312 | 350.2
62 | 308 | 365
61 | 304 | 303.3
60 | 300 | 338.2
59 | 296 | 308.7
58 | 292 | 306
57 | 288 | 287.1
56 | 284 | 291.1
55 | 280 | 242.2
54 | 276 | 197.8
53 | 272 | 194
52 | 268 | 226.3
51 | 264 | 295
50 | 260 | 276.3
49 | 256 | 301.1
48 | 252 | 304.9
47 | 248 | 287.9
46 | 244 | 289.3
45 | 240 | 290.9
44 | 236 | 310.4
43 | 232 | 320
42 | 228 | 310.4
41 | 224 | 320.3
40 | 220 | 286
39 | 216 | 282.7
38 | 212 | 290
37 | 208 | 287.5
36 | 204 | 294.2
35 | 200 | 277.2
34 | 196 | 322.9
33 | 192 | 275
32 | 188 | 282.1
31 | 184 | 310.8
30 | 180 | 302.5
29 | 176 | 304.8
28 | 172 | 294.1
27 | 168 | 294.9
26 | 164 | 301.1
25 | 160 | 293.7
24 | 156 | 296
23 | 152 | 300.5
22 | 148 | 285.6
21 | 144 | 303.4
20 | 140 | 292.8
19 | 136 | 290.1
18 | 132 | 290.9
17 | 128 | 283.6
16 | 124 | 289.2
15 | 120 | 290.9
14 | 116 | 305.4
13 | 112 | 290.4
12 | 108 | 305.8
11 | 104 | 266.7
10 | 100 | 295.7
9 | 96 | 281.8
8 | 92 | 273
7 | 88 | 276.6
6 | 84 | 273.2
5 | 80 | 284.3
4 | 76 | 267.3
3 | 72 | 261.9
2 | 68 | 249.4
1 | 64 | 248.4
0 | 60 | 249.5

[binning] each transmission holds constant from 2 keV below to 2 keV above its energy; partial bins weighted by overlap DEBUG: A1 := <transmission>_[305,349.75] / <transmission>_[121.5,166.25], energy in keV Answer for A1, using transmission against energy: 1.1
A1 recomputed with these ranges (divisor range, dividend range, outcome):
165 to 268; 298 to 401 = 1.09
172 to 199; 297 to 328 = 1.15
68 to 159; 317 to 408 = 1.11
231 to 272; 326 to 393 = 1.10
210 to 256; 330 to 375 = 1.05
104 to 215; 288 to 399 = 1.09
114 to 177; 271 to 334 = 1.05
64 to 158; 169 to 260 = 1.05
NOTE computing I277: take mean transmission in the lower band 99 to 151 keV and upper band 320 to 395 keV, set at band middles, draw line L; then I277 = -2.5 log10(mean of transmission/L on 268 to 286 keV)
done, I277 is 0.32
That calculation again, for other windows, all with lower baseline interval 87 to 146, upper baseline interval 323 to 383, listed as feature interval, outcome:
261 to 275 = 0.27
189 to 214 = 0.03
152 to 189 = -0.01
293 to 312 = -0.07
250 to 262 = 0.03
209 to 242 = 0.00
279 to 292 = 0.09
